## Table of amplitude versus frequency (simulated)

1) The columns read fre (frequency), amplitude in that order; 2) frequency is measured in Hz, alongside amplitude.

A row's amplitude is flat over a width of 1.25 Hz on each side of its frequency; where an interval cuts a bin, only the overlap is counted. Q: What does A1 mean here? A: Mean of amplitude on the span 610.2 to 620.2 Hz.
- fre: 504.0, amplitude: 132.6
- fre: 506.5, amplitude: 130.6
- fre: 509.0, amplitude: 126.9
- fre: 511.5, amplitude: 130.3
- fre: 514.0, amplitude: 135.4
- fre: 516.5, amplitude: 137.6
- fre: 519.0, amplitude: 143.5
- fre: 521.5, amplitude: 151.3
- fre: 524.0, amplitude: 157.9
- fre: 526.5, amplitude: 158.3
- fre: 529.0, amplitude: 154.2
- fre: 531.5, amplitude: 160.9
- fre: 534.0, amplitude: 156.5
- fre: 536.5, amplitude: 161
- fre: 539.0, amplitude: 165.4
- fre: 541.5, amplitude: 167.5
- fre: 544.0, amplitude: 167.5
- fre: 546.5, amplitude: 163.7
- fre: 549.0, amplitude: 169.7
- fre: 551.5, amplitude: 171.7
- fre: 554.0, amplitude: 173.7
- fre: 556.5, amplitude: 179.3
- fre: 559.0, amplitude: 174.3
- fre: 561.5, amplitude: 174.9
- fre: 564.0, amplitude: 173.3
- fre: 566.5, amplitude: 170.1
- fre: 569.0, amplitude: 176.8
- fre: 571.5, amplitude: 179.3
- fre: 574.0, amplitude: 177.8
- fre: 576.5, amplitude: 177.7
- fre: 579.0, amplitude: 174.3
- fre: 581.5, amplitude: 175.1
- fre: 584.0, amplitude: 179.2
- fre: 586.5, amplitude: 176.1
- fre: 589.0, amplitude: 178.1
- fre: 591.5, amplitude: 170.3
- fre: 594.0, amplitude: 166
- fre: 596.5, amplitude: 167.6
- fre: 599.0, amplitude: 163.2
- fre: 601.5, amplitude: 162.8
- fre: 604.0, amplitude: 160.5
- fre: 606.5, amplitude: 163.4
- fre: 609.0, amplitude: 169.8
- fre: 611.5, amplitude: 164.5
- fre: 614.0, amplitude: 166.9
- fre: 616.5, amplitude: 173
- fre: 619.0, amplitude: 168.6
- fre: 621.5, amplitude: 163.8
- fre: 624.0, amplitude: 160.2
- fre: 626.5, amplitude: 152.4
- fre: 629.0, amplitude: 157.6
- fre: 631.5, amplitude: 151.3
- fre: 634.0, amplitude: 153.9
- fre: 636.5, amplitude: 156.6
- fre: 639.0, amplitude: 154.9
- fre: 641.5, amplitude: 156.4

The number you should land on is 168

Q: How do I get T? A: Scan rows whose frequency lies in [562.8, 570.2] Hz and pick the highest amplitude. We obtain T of 176.8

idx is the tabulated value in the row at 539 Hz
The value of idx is 165.4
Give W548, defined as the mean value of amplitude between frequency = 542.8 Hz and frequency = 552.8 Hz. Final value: 168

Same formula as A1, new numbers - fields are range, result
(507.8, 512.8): 129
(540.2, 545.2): 167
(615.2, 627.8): 164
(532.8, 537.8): 159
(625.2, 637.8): 154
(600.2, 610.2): 164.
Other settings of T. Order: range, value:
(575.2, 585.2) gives 179.2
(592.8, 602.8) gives 167.6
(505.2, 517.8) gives 137.6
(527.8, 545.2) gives 167.5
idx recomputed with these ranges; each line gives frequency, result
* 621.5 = 163.8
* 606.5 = 163.4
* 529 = 154.2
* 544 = 167.5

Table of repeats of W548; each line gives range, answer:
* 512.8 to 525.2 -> 145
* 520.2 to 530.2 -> 155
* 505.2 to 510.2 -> 129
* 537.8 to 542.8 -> 166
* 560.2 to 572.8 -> 175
